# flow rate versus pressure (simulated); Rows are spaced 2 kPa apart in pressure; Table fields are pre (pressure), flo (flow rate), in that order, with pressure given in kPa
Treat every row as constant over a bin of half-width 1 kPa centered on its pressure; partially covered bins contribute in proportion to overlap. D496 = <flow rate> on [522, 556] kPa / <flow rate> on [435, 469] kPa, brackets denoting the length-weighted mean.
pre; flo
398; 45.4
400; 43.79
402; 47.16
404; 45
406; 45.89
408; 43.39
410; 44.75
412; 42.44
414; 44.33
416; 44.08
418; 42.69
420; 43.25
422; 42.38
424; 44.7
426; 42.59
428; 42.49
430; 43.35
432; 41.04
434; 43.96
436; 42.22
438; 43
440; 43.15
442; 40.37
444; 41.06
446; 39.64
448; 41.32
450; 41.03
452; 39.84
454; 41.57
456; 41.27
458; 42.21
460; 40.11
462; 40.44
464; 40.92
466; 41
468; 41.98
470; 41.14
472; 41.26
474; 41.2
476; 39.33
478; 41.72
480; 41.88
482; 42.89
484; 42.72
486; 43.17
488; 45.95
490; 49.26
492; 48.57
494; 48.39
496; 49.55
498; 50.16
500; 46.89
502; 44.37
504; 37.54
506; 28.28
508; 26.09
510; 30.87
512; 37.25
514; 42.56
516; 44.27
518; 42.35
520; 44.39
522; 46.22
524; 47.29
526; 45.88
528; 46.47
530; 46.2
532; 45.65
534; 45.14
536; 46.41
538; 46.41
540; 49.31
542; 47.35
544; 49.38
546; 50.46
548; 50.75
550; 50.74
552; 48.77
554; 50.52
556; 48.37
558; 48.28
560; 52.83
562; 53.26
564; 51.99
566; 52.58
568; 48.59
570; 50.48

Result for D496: 1.2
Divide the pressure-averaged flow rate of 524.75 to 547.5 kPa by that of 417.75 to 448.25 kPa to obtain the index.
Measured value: 1.1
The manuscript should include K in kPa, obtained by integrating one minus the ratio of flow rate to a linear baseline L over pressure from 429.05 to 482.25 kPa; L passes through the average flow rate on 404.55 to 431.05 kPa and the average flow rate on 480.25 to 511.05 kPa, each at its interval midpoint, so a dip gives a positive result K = 1.9 kPa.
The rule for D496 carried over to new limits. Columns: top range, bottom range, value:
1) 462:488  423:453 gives 0.99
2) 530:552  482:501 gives 1.02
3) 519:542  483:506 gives 1.02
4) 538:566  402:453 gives 1.17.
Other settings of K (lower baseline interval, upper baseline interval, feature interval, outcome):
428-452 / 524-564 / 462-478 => 1.0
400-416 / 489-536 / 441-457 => 1.2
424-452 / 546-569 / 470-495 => 0.8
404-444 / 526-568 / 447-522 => 6.9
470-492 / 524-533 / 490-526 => 2.0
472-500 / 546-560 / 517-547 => 1.1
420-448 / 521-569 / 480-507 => 0.8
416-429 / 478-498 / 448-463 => 1.2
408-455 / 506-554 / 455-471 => 0.7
